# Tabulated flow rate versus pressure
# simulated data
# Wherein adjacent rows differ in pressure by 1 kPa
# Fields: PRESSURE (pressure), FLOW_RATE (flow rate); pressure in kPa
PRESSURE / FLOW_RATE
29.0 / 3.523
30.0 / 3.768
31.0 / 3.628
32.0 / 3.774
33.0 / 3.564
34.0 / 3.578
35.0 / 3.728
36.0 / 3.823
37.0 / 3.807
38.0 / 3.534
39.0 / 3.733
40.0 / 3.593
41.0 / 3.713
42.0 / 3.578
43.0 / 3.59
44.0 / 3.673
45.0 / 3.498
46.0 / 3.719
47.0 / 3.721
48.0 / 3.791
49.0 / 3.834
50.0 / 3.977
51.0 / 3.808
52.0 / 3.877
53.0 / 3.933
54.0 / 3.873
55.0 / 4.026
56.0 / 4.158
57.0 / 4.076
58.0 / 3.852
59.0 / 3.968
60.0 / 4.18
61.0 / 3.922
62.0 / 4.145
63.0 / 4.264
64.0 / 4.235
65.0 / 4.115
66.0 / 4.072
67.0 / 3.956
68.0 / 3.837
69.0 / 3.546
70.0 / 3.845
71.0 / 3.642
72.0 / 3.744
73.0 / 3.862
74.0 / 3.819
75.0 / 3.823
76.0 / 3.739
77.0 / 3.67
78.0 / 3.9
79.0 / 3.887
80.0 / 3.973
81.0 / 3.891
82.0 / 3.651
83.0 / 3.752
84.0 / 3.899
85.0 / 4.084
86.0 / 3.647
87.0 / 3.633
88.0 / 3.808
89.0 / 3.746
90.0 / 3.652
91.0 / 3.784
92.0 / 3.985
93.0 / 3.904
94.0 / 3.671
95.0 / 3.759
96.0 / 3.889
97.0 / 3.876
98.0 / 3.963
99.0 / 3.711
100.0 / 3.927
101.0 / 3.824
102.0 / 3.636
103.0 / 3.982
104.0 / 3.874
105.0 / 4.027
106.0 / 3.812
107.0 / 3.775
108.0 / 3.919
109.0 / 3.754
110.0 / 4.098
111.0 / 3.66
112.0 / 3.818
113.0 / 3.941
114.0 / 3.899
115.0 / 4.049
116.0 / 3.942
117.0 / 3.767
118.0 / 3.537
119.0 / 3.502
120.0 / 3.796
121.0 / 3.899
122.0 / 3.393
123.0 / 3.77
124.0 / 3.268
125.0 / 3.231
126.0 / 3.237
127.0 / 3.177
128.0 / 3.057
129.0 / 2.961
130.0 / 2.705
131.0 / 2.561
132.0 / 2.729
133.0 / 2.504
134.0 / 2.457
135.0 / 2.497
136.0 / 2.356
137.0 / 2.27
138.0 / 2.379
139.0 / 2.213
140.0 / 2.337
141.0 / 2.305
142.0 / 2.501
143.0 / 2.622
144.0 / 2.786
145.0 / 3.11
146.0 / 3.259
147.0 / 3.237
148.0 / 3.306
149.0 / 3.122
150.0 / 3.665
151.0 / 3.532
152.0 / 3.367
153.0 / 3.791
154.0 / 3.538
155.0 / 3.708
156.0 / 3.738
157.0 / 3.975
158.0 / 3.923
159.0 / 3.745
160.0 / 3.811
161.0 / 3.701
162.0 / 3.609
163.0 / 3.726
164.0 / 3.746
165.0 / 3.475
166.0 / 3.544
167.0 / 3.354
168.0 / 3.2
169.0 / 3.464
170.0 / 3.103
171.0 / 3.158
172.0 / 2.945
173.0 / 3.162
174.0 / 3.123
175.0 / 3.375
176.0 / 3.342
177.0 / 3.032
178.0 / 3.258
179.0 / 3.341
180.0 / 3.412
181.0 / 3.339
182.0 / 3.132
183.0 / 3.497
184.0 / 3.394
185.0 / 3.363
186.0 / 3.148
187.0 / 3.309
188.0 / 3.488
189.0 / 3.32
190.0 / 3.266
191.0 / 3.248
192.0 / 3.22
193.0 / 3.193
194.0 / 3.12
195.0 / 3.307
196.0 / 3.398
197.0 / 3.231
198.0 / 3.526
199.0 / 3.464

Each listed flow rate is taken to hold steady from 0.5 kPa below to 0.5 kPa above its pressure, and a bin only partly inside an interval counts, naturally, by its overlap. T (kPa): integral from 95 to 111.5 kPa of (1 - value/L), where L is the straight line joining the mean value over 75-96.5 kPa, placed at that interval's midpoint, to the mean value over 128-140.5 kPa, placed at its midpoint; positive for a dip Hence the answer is -2.6 kPa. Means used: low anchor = 3.81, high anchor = 2.52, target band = 3.85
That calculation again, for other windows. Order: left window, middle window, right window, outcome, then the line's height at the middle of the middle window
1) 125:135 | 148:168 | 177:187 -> -3.46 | 3.08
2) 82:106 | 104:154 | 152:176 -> 5.73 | 3.67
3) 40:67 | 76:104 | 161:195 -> -0.65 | 3.73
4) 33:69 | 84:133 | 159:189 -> -0.26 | 3.63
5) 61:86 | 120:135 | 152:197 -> 2.31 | 3.63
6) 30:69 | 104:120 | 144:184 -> -0.97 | 3.61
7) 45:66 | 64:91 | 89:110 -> 0.56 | 3.9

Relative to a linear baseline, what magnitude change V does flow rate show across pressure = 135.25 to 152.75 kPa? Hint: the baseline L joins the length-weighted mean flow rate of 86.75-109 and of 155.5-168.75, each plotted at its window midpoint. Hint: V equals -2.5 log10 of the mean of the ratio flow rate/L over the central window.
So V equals 0.28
